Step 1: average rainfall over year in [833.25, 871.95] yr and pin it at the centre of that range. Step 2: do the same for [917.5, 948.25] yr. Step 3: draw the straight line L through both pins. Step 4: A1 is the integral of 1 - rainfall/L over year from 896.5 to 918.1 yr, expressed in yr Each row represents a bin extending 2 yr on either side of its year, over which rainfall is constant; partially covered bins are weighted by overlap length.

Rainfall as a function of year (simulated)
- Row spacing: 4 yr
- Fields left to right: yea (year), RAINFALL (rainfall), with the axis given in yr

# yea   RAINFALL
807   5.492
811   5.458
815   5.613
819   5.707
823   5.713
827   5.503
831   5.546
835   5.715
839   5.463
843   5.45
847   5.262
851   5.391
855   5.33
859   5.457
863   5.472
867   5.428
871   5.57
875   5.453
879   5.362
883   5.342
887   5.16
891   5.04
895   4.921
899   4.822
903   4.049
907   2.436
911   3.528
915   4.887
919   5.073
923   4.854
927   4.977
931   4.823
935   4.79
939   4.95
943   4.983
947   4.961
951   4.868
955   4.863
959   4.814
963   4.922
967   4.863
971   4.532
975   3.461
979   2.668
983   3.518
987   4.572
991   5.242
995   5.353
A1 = 4.52 yr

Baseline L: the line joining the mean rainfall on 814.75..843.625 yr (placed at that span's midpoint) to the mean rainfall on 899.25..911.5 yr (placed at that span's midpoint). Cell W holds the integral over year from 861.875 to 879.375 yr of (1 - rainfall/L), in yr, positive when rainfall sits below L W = -3.9 yr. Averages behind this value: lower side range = 5.59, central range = 5.47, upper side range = 3.53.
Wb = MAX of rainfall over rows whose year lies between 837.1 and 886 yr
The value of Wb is 5.57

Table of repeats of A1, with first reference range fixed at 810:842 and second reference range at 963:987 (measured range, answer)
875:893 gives -1.1 yr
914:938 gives -2.2 yr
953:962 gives -1.5 yr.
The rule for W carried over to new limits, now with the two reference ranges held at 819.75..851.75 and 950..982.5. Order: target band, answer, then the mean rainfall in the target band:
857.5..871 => -0.6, 5.47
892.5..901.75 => 0.3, 4.81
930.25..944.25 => -0.9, 4.89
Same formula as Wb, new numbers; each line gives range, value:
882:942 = 5.342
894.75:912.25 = 4.921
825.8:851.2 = 5.715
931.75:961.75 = 4.983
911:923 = 5.073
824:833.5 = 5.546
